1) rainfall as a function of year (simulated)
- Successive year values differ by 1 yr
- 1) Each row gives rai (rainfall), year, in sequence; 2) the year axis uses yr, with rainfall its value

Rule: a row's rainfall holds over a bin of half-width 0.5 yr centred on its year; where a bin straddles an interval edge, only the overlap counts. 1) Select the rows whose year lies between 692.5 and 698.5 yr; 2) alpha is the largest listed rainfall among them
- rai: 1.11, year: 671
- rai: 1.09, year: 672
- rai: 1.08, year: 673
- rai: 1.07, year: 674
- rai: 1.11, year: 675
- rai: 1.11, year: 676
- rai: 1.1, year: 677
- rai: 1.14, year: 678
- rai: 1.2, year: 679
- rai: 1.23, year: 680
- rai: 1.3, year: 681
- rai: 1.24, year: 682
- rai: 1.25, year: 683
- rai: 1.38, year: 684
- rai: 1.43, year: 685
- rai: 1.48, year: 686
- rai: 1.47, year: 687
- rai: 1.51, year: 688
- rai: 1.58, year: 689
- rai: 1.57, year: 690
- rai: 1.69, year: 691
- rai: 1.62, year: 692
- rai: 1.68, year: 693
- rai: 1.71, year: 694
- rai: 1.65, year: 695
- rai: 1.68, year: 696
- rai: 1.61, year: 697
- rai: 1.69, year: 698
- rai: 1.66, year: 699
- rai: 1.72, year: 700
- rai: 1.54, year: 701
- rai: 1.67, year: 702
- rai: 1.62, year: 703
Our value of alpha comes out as 1.71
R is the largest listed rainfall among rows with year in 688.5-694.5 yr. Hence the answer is 1.71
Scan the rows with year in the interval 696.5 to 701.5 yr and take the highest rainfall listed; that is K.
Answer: 1.72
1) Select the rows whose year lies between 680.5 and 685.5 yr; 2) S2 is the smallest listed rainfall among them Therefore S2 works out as 1.24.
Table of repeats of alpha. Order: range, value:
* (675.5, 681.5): 1.3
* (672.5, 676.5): 1.11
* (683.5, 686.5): 1.48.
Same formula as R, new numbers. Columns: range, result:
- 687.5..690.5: 1.58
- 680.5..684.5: 1.38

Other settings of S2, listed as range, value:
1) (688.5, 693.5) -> 1.57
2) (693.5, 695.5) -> 1.65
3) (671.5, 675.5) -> 1.07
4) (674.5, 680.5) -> 1.1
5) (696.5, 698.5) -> 1.61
